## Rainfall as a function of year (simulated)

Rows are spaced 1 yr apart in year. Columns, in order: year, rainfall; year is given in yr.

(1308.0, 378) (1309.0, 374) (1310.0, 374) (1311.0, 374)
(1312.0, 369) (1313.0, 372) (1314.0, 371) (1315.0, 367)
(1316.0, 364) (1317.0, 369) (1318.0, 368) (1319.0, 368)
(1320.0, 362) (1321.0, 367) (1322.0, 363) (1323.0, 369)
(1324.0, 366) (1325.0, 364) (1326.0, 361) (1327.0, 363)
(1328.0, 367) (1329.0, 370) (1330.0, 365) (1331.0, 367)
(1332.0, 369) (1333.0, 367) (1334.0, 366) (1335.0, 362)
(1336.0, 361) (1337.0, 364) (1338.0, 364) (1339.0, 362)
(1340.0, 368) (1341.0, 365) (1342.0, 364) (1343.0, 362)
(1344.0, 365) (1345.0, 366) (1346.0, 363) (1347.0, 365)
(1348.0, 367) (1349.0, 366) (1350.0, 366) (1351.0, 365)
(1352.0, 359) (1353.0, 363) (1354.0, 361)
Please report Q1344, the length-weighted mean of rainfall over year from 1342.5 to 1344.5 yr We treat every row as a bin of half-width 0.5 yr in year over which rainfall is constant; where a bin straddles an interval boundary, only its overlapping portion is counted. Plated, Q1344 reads 364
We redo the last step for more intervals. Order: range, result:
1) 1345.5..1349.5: 365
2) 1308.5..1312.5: 373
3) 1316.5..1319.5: 368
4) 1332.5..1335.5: 365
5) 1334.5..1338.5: 363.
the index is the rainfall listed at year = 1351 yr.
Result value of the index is 365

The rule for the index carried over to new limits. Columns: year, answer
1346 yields 363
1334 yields 366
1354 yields 361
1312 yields 369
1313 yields 372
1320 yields 362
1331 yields 367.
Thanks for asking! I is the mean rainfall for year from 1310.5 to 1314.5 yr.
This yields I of 372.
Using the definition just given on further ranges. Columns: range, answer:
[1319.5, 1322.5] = 364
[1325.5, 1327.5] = 362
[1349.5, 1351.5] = 366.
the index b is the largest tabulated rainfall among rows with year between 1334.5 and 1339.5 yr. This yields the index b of 364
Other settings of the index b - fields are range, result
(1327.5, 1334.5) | 370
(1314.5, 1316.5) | 367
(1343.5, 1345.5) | 366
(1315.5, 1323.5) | 369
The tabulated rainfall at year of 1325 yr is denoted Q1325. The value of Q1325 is 364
